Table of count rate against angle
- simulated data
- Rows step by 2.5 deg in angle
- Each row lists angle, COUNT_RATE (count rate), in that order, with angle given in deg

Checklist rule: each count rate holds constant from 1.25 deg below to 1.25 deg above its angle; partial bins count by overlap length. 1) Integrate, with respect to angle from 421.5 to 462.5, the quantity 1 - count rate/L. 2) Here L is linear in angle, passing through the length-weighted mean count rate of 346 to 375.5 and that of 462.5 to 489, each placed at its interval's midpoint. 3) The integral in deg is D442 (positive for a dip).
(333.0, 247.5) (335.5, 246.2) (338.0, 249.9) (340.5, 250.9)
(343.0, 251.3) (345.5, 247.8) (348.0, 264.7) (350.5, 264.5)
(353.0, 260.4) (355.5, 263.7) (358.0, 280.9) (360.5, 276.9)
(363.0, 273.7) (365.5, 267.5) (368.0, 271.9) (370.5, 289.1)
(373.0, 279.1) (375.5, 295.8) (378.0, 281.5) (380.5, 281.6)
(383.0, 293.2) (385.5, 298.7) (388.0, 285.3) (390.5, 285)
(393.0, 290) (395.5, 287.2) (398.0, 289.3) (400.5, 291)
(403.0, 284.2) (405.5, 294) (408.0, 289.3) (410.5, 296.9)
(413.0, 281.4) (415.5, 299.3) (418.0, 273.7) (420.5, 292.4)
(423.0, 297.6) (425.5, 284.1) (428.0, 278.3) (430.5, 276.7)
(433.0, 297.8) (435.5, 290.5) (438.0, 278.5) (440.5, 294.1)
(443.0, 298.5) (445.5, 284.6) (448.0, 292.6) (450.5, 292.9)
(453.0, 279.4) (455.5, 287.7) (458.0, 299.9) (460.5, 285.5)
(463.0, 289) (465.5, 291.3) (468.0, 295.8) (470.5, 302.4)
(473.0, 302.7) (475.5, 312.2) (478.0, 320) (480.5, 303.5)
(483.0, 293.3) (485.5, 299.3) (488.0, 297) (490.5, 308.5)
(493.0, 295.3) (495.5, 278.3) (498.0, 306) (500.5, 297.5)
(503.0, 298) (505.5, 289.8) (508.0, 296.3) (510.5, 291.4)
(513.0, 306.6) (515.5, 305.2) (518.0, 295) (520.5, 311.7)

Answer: 0.5 deg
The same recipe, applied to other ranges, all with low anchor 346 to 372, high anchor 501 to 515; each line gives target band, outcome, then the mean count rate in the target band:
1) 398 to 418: -0.7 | 290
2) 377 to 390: -0.6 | 288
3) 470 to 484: -0.7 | 306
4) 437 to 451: -0.2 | 290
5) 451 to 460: 0.0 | 289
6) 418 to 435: -0.3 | 287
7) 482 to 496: -0.1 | 296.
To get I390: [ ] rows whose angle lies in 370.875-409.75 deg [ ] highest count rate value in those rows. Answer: 298.7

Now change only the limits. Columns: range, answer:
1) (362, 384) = 295.8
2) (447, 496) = 320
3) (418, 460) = 299.9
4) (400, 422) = 299.3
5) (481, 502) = 308.5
